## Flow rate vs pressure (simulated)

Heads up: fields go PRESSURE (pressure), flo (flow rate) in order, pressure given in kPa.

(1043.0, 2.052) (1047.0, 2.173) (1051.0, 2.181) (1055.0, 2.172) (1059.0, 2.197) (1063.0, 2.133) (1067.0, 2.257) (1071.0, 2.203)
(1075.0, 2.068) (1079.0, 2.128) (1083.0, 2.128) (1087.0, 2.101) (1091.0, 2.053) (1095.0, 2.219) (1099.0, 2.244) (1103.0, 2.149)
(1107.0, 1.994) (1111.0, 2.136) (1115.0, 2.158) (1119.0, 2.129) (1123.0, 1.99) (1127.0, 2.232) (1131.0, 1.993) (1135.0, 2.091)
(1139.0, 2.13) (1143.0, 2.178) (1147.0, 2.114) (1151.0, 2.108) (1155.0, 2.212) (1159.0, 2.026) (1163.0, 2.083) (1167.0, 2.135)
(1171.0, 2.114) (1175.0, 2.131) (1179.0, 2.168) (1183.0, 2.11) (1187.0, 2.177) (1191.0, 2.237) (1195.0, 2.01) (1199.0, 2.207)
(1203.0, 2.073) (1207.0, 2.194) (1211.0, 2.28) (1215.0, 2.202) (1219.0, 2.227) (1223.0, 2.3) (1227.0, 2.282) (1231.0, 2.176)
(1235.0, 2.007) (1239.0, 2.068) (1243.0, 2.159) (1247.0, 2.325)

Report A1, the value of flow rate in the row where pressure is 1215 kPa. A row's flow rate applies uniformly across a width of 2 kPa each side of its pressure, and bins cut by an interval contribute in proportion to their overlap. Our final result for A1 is 2.202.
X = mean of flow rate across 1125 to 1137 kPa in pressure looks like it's 2.11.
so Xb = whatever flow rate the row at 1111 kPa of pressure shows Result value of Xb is 2.136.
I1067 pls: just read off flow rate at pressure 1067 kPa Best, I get 2.257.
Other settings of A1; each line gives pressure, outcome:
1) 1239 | 2.068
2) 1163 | 2.083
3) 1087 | 2.101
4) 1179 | 2.168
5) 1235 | 2.007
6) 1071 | 2.203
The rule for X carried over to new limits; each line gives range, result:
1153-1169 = 2.11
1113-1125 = 2.09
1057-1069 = 2.2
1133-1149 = 2.13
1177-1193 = 2.17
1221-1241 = 2.17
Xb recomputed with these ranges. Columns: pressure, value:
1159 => 2.026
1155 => 2.212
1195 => 2.01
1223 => 2.3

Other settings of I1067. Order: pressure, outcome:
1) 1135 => 2.091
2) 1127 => 2.232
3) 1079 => 2.128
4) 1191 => 2.237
